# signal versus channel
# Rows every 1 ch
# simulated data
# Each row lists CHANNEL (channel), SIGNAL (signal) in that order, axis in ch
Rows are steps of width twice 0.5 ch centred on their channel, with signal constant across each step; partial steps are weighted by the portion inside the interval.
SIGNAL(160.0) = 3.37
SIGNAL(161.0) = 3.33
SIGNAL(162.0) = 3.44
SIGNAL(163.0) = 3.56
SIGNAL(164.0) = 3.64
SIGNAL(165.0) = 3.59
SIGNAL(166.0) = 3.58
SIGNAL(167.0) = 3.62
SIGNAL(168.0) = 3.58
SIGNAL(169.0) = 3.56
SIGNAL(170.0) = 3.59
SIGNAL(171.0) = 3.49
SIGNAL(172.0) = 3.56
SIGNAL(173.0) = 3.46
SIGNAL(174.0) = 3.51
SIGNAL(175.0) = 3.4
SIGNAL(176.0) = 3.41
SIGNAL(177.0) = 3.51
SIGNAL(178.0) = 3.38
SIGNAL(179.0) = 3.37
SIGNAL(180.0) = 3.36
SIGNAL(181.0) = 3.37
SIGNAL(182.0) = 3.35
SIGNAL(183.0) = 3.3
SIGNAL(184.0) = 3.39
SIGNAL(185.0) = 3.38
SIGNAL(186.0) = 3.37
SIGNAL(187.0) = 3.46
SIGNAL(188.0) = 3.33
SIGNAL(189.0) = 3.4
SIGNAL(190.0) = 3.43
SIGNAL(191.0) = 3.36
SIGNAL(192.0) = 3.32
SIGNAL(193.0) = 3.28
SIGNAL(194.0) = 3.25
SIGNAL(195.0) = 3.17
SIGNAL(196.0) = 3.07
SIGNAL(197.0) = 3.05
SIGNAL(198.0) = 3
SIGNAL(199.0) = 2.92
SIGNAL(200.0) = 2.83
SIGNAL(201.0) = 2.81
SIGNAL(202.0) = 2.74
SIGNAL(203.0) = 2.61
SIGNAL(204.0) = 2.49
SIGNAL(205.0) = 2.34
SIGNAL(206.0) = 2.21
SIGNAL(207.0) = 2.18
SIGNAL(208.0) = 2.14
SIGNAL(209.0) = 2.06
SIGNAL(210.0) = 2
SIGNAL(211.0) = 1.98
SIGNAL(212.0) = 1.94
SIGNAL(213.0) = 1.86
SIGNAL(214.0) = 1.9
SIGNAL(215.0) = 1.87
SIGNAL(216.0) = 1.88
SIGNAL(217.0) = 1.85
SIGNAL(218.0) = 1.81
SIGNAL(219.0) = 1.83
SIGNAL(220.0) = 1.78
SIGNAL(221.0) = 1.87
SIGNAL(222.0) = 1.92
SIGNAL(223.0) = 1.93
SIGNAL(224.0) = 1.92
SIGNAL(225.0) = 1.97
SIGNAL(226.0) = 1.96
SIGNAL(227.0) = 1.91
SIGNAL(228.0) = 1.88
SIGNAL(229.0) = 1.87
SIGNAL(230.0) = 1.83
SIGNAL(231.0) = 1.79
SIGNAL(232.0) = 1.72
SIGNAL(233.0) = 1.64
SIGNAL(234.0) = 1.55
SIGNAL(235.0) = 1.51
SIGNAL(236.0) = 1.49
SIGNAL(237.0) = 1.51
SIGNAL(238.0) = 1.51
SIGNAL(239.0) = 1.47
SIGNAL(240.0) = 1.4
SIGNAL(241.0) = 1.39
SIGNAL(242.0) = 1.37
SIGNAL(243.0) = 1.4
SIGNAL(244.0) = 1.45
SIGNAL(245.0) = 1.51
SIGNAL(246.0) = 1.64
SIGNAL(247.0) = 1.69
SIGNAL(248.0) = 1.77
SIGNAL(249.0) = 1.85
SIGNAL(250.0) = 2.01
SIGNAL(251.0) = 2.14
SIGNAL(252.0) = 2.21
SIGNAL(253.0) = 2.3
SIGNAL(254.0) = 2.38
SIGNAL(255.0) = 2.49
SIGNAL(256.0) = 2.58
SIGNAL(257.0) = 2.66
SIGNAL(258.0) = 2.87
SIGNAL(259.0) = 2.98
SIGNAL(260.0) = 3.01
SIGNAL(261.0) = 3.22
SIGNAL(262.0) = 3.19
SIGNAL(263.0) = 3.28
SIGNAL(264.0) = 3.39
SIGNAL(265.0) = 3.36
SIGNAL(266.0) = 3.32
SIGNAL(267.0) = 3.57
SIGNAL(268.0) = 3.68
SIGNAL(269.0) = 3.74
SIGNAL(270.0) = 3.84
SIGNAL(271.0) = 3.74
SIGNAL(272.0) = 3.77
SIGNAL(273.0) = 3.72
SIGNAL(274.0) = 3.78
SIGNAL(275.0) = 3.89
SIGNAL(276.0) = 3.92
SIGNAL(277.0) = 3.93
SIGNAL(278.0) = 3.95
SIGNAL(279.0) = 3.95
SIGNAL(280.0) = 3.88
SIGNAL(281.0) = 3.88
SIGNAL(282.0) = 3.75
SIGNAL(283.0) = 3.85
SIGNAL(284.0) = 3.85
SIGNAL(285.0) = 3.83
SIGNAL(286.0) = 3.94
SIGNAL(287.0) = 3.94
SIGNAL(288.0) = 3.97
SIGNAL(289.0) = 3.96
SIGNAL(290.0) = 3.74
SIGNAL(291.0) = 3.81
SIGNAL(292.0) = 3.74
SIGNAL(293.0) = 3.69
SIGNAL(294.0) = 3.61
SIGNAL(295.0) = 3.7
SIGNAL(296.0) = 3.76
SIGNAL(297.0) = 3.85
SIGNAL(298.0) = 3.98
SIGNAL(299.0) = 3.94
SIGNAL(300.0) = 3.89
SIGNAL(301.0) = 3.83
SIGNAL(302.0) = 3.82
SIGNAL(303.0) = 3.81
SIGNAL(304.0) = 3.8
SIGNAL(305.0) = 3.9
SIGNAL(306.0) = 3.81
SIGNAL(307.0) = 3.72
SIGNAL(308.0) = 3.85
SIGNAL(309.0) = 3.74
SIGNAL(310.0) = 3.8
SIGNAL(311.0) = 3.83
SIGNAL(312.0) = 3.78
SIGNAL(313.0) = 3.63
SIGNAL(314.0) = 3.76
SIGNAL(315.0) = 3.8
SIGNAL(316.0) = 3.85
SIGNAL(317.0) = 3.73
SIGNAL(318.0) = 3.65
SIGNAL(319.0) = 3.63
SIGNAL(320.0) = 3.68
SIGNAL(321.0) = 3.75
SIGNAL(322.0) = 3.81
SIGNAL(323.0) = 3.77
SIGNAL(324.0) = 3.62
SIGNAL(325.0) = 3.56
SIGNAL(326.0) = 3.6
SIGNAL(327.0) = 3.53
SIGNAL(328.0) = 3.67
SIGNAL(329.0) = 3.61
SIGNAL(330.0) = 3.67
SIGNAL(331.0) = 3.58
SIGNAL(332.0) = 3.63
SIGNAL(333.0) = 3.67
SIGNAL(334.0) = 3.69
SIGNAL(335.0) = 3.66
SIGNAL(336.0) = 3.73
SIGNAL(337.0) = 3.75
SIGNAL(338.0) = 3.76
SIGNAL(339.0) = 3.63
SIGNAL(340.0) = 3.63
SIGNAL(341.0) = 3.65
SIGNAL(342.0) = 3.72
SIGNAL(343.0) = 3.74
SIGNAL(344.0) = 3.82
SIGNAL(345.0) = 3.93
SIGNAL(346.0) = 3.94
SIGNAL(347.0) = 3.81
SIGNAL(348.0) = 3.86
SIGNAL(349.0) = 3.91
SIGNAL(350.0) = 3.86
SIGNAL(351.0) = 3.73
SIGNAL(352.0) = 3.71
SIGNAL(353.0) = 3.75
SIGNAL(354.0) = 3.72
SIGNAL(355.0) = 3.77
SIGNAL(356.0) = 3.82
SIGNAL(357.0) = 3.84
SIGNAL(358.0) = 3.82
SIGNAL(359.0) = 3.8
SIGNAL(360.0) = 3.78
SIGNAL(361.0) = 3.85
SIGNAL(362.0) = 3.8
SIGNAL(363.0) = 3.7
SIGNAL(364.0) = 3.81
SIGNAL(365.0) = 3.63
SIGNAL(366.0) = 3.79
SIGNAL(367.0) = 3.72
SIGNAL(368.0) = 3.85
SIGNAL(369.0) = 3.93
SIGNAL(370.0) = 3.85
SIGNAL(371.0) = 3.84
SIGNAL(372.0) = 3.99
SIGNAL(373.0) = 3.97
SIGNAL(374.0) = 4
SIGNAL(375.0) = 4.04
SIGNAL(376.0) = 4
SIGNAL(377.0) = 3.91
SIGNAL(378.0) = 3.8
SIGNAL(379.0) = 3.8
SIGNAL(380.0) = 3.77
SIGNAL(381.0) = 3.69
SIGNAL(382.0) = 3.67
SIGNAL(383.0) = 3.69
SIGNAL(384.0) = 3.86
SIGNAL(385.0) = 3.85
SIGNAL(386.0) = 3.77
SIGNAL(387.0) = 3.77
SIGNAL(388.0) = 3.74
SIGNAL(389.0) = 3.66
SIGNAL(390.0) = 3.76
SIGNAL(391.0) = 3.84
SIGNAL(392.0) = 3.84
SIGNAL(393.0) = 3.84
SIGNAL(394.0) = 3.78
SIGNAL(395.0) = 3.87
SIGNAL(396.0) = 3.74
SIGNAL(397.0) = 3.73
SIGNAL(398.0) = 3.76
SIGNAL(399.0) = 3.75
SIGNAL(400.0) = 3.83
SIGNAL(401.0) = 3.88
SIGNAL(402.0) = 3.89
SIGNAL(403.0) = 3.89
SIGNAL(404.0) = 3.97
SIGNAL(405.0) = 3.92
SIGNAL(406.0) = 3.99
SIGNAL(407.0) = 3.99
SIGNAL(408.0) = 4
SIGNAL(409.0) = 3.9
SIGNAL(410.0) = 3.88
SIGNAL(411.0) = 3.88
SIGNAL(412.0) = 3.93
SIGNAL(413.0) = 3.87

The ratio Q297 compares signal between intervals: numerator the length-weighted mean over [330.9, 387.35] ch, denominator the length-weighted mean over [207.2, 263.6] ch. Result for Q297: 1.9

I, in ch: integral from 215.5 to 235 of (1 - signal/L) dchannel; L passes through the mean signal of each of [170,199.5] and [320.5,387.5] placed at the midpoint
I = 9.13 ch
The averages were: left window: 3.34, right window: 3.77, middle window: 1.83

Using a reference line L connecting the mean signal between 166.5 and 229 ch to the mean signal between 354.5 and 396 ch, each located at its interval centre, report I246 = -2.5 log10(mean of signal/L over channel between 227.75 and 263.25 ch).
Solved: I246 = 0.456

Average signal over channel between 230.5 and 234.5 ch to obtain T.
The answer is 1.68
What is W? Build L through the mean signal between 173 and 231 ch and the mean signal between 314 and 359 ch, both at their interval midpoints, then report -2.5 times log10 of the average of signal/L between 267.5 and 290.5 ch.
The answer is -0.18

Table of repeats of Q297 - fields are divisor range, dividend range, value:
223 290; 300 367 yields 1.38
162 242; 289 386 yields 1.45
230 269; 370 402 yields 1.71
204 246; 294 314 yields 2.12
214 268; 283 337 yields 1.79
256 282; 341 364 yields 1.08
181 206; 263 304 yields 1.22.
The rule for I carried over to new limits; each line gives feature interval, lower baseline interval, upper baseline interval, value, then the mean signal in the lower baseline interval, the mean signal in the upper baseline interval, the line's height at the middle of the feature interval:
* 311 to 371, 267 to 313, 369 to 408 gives 1.4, 3.82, 3.84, 3.83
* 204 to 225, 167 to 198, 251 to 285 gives 8.7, 3.38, 3.38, 3.38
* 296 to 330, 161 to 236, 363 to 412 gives -3.6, 2.71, 3.84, 3.4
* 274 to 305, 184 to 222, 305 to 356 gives -4.5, 2.59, 3.73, 3.37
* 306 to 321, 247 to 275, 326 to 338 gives -1.2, 2.99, 3.66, 3.48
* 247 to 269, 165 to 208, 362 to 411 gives 4.2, 3.2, 3.84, 3.43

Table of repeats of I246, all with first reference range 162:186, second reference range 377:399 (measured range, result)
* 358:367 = -0.01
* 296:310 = -0.05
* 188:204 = 0.14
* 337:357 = -0.02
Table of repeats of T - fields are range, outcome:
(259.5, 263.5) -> 3.17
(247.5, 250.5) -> 1.88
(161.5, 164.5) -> 3.55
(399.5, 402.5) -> 3.87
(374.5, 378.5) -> 3.94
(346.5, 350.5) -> 3.86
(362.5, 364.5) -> 3.75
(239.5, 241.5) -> 1.4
